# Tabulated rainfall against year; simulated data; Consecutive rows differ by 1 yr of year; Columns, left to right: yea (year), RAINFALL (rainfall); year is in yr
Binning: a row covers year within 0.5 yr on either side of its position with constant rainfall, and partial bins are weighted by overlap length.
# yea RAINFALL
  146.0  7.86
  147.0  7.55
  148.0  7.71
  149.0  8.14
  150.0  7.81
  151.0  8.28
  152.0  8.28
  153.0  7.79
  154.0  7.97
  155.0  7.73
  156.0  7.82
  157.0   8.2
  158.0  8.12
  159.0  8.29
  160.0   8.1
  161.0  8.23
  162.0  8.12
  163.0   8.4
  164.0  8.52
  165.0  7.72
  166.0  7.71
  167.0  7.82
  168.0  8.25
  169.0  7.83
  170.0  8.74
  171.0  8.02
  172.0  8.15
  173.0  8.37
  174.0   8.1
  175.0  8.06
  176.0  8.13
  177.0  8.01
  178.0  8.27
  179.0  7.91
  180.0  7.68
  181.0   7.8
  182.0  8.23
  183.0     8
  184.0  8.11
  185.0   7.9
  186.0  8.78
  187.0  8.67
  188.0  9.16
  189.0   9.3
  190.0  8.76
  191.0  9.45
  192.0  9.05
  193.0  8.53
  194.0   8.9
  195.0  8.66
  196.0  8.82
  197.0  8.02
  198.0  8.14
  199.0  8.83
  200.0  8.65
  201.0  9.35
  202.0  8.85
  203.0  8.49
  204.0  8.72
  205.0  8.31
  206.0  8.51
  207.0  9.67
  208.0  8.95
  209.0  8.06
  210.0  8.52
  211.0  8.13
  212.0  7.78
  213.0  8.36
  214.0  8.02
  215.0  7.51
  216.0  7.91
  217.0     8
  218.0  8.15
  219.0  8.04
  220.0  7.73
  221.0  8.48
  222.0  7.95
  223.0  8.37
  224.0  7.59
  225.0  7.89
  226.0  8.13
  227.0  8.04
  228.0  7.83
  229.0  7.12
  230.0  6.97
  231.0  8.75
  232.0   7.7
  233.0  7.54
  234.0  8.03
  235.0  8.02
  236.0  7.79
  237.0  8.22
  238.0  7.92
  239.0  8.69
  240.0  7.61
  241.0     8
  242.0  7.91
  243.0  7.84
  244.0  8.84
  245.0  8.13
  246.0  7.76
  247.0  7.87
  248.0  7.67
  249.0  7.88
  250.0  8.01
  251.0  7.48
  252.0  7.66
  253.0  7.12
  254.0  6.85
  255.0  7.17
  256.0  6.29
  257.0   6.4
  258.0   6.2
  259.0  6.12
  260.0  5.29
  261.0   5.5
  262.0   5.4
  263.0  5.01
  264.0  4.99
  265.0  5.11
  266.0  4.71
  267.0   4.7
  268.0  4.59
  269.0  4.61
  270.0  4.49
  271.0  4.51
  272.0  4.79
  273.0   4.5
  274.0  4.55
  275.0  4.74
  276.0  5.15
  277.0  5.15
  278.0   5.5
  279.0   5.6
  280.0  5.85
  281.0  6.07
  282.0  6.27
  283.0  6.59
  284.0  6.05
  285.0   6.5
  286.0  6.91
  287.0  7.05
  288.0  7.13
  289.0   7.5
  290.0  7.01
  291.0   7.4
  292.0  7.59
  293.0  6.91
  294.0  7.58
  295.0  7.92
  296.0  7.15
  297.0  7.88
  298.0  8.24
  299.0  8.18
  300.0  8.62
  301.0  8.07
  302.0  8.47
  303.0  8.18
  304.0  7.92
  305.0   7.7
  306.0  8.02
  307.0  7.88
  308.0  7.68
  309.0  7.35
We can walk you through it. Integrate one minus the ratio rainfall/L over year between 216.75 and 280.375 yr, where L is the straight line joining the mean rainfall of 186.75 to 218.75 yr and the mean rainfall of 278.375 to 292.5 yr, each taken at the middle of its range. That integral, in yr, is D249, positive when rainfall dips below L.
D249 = 6.3 yr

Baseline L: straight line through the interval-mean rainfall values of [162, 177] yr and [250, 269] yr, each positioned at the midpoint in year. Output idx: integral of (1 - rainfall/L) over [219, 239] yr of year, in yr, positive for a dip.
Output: -3.7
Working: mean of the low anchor 8.13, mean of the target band 7.92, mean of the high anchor 5.94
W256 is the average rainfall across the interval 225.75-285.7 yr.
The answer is 6.59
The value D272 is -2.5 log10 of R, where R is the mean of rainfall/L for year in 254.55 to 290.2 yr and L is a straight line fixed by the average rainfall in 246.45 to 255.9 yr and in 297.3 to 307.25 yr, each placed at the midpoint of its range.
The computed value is 0.34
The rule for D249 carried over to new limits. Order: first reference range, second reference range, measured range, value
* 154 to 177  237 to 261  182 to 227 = -3.8 yr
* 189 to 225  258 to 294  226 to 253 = -2.7 yr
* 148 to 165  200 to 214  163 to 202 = -0.2 yr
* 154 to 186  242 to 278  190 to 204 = -2.4 yr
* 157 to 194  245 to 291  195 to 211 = -2.1 yr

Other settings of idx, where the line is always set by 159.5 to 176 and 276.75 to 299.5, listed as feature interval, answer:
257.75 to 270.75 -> 3.71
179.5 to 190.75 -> -0.67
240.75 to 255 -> -0.89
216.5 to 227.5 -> -0.67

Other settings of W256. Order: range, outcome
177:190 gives 8.32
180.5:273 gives 7.62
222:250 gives 7.93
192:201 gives 8.64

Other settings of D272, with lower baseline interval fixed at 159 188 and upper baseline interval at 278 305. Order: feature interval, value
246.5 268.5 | 0.19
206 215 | -0.07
